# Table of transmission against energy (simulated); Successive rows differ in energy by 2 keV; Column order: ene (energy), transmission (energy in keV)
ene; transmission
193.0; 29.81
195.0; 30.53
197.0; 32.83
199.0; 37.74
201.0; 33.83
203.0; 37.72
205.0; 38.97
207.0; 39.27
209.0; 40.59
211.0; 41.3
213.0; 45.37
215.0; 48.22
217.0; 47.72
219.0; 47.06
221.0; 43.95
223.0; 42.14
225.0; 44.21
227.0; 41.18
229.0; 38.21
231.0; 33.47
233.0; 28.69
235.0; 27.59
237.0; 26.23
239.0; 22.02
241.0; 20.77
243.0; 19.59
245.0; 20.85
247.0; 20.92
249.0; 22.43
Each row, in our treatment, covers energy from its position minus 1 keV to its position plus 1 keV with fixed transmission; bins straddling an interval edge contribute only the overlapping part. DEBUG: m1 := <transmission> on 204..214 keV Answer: 41.1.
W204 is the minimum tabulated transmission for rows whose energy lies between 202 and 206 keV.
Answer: 37.72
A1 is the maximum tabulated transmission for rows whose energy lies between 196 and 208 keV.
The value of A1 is 39.27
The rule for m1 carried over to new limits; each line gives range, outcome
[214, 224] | 45.8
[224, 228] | 42.7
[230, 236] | 29.9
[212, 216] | 46.8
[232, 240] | 26.1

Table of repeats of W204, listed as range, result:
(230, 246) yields 19.59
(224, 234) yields 28.69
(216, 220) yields 47.06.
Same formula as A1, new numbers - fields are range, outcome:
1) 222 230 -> 44.21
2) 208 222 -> 48.22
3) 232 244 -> 28.69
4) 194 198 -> 32.83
